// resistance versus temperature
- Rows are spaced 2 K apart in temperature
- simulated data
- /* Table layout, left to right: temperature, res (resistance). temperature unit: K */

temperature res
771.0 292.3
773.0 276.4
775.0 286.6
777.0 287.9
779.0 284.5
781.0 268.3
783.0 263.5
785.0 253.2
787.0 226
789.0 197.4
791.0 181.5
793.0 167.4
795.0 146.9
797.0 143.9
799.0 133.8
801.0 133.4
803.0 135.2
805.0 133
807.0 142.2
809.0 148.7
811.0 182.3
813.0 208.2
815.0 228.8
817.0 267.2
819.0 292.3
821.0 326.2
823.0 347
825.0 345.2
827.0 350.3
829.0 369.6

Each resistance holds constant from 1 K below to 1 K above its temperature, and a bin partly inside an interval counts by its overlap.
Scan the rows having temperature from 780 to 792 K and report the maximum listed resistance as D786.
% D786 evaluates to 268.3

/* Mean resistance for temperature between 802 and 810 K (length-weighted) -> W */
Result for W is 140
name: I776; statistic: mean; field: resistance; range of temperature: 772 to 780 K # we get 284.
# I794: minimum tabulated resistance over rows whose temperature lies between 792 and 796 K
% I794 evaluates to 146.9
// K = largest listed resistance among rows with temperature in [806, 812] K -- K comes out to 182.3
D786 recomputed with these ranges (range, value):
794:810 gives 148.7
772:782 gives 287.9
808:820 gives 292.3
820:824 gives 347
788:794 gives 197.4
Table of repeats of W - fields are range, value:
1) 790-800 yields 155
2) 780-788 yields 253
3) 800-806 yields 134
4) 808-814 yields 180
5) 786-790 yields 212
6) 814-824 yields 292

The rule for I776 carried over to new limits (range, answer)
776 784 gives 276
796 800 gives 139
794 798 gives 145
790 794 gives 174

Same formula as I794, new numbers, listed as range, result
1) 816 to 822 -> 267.2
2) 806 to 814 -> 142.2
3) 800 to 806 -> 133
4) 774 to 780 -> 284.5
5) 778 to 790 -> 197.4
